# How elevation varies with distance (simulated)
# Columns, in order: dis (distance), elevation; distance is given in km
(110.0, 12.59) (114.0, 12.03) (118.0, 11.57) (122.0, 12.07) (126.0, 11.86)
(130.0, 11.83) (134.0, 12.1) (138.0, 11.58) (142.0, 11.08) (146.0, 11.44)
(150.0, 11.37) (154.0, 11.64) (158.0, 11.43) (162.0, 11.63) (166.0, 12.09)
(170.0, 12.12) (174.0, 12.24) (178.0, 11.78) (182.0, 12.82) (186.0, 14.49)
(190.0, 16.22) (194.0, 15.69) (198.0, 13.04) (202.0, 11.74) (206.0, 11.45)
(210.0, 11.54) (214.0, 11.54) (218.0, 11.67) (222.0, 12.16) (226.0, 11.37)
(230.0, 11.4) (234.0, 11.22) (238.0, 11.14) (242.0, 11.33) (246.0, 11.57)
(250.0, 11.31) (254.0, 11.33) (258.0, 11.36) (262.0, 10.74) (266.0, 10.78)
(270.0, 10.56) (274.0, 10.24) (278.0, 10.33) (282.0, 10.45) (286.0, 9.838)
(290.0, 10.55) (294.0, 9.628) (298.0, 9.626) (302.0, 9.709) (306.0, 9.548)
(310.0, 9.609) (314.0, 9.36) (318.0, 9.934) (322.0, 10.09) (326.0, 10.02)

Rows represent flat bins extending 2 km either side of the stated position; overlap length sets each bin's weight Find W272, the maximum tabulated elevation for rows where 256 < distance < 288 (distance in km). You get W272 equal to 11.36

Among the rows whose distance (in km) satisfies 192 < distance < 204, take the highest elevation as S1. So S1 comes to 15.69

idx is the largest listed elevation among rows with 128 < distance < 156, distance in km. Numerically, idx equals 12.1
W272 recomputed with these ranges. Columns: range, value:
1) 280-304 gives 10.55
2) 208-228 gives 12.16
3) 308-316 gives 9.609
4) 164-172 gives 12.12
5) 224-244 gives 11.4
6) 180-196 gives 16.22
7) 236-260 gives 11.57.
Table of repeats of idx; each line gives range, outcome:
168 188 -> 14.49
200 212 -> 11.74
